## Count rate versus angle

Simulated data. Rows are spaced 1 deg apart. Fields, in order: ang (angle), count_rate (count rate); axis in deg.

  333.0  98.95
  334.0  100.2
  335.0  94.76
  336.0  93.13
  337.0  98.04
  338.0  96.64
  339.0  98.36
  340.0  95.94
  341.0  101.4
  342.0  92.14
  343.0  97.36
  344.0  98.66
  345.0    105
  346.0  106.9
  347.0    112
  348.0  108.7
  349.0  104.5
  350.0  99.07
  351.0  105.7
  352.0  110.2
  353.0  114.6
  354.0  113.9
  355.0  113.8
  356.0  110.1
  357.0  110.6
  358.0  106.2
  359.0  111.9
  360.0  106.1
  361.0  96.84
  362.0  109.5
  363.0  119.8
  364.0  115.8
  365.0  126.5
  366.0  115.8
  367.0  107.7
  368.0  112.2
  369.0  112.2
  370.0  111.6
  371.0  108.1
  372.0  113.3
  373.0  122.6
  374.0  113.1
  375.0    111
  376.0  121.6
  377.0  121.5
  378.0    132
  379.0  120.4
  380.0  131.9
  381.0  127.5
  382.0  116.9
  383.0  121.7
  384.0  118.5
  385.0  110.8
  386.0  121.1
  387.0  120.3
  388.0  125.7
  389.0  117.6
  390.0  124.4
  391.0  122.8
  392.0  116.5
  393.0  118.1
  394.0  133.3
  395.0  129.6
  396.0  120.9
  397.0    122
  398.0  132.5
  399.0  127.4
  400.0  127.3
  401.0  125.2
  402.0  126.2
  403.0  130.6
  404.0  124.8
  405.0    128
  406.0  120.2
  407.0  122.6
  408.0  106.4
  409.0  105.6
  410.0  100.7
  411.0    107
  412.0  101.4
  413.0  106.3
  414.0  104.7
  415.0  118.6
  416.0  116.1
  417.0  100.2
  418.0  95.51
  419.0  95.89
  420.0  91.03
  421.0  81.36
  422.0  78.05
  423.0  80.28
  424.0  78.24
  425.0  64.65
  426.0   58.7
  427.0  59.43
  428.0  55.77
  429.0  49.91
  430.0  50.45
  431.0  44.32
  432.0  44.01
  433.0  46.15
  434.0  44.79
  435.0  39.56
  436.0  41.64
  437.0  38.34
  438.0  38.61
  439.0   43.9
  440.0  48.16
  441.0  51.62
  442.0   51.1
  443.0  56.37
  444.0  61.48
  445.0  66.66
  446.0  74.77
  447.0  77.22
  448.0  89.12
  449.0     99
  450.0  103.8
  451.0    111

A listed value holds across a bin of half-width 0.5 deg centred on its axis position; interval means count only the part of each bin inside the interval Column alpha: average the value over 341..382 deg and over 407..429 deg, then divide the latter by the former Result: 0.8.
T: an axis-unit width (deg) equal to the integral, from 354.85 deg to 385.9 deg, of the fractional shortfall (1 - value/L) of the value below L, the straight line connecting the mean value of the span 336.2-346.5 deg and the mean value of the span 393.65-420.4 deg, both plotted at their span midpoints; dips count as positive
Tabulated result -2.69 deg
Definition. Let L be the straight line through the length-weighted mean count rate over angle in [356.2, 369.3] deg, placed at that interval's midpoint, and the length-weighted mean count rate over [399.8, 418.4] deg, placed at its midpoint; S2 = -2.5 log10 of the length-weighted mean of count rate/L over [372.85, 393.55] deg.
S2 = -0.08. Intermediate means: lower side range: 112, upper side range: 114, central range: 121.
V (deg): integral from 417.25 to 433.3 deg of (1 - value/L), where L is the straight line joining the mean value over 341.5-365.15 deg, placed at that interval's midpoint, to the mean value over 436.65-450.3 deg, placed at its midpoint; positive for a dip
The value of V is 1.2 deg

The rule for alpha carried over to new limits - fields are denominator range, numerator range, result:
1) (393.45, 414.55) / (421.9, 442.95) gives 0.44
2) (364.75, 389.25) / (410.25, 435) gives 0.65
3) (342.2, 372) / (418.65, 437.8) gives 0.54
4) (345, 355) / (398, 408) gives 1.15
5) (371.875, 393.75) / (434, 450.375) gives 0.50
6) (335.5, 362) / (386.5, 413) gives 1.15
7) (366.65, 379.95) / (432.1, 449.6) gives 0.49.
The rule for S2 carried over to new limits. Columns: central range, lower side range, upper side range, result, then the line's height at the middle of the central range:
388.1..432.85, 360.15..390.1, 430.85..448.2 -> -0.21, 81.9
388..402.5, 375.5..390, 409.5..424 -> -0.11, 113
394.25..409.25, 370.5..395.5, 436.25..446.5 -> -0.24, 99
